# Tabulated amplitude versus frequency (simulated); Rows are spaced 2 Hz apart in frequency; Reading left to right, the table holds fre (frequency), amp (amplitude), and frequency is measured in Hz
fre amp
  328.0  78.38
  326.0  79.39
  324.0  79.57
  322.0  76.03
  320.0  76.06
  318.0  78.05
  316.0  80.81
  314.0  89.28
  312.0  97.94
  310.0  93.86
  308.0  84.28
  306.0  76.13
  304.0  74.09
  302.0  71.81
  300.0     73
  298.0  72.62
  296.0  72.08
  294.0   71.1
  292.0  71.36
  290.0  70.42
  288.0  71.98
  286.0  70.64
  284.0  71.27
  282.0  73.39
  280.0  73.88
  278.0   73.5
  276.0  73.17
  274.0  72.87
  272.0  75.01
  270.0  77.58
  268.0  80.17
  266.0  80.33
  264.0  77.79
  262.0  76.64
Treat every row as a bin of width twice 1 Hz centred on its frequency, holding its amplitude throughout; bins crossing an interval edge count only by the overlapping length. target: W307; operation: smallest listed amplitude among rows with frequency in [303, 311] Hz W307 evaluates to 74.09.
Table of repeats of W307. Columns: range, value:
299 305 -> 71.81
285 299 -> 70.42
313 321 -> 76.06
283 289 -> 70.64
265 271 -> 77.58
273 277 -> 72.87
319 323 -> 76.03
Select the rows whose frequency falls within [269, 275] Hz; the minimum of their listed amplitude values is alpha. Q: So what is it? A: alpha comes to 72.87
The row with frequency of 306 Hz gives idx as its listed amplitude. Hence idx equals 76.13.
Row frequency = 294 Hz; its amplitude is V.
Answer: 71.1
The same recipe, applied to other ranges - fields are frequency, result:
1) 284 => 71.27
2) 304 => 74.09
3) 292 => 71.36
